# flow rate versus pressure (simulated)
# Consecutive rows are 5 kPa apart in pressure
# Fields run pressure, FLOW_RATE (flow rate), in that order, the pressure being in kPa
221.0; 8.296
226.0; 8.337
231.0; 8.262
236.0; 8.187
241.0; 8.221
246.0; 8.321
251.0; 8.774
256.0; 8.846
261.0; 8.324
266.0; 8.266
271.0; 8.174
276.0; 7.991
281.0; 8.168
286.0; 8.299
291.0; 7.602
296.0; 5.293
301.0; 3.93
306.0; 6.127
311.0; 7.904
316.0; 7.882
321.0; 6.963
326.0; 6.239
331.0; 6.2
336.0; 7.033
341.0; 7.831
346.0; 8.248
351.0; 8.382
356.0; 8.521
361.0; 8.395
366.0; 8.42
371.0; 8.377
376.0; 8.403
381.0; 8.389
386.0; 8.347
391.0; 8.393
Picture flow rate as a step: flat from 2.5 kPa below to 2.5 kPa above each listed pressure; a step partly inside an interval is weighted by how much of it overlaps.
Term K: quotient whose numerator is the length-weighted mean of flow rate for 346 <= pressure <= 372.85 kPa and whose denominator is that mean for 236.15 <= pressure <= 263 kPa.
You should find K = 1.0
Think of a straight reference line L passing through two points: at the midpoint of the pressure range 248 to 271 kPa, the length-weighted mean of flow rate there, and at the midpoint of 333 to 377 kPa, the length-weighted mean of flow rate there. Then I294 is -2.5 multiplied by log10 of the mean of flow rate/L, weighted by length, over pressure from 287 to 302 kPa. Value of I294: 0.35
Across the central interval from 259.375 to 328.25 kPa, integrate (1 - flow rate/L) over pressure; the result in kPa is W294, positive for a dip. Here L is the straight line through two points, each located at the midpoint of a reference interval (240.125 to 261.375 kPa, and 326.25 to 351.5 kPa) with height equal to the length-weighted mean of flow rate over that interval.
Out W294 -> 6.5 kPa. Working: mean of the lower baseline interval 8.54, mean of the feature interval 7.22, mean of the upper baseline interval 7.36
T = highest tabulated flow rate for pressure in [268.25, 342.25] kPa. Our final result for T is 8.299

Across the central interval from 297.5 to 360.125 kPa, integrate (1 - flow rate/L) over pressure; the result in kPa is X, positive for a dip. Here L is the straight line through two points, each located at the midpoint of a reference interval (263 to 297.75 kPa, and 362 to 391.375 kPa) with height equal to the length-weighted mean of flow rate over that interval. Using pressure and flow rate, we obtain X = 7.5 kPa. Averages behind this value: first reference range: 7.75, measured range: 7.11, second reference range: 8.39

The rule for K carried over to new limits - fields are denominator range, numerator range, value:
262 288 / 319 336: 0.80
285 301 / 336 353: 1.24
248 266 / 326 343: 0.80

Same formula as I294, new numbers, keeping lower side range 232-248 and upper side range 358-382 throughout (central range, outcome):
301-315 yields 0.26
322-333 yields 0.30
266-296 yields 0.06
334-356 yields 0.05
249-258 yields -0.07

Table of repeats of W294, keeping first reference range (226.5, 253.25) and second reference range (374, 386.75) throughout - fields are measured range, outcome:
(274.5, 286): 0.3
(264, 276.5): 0.3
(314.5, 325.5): 1.6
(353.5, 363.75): -0.1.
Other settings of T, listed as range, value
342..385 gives 8.521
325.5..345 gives 7.831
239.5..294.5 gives 8.846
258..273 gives 8.324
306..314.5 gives 7.904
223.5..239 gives 8.337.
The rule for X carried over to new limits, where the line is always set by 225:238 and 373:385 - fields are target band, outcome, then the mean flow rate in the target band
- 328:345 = 2.5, 7.11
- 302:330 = 5.1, 6.81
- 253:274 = -0.3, 8.4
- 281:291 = 0.3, 8.09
